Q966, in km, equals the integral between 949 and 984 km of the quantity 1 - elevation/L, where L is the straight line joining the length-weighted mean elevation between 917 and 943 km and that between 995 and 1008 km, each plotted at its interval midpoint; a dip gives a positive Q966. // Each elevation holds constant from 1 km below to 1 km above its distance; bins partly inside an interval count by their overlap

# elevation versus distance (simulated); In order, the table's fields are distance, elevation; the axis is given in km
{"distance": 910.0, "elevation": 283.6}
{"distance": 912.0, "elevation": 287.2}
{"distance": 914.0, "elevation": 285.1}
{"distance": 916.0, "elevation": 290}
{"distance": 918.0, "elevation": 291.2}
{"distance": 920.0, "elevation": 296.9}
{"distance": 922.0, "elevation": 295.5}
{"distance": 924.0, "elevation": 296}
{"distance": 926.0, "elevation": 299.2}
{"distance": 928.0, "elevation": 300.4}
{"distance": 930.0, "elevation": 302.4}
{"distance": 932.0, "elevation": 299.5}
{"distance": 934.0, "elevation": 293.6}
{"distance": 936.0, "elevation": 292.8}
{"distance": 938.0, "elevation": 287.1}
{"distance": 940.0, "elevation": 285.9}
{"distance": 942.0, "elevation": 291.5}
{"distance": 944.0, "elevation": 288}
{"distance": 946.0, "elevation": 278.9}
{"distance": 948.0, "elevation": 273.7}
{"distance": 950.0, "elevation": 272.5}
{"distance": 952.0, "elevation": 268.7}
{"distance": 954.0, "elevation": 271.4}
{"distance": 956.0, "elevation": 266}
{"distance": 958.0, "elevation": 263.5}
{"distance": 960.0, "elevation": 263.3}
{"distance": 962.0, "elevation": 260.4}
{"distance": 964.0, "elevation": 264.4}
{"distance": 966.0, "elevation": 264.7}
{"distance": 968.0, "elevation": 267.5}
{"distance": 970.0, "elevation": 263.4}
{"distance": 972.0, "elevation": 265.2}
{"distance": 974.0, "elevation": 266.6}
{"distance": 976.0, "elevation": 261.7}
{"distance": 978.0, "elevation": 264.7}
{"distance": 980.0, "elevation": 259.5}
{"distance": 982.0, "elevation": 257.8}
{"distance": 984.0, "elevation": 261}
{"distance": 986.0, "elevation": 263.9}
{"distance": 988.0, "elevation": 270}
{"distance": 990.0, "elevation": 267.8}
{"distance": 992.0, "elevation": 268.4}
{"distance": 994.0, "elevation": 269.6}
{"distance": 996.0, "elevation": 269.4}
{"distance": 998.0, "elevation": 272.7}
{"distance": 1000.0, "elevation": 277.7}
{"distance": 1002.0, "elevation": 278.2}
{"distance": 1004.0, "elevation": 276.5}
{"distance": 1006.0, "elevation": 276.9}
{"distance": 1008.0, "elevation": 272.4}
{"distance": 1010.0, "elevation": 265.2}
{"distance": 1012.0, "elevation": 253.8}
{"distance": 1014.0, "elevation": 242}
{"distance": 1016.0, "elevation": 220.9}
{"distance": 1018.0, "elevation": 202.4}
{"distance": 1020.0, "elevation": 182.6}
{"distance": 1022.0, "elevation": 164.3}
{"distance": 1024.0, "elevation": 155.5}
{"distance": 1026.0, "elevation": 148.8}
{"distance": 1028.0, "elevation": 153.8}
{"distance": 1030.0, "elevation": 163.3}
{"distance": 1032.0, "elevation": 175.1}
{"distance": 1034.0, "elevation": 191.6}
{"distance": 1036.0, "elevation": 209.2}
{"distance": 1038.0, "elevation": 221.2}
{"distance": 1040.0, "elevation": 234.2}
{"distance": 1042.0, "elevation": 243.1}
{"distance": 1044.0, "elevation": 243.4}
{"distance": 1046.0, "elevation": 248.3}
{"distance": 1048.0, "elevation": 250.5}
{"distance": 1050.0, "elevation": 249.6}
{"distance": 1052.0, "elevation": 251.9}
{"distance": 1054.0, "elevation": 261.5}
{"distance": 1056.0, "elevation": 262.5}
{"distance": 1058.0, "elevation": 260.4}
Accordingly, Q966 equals 2.5 km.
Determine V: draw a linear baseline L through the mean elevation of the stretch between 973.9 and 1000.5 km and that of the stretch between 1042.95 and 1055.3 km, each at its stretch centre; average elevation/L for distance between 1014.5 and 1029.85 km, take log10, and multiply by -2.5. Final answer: 0.41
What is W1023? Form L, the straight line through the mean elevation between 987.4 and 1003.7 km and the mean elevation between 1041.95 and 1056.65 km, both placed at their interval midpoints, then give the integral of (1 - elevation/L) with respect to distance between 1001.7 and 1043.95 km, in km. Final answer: 7.5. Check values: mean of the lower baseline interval 272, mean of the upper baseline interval 252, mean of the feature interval 215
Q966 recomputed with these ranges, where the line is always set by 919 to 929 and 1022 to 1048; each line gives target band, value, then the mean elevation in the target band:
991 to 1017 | -4.33 km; 265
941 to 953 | -0.07 km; 279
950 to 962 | 0.12 km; 267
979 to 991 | -0.97 km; 263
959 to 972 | -0.16 km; 264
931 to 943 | -0.24 km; 292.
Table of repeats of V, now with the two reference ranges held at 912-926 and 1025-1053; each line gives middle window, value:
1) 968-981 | -0.03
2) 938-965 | -0.01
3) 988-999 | -0.11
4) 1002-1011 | -0.17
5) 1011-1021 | 0.04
